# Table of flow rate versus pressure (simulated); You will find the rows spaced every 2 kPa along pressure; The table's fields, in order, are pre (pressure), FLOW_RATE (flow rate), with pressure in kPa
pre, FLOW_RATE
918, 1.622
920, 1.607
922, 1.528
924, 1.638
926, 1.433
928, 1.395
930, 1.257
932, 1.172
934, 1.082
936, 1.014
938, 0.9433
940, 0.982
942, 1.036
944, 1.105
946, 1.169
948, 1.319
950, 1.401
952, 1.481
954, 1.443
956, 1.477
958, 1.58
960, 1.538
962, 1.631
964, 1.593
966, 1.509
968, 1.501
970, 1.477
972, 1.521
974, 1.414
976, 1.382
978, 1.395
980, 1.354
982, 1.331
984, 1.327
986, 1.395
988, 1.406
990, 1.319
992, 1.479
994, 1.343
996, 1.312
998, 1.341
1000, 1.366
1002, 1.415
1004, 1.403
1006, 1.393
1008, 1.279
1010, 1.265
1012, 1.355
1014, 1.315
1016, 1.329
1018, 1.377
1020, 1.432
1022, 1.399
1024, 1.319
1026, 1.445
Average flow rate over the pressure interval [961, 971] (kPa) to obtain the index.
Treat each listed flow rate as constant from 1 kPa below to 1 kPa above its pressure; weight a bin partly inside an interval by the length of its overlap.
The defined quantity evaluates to 1.54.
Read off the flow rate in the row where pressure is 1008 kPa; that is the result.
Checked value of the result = 1.279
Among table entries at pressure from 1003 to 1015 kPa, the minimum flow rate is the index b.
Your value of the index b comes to 1.265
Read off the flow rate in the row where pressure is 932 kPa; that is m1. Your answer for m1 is 1.172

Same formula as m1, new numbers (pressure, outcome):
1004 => 1.403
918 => 1.622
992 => 1.479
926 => 1.433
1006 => 1.393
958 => 1.58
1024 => 1.319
